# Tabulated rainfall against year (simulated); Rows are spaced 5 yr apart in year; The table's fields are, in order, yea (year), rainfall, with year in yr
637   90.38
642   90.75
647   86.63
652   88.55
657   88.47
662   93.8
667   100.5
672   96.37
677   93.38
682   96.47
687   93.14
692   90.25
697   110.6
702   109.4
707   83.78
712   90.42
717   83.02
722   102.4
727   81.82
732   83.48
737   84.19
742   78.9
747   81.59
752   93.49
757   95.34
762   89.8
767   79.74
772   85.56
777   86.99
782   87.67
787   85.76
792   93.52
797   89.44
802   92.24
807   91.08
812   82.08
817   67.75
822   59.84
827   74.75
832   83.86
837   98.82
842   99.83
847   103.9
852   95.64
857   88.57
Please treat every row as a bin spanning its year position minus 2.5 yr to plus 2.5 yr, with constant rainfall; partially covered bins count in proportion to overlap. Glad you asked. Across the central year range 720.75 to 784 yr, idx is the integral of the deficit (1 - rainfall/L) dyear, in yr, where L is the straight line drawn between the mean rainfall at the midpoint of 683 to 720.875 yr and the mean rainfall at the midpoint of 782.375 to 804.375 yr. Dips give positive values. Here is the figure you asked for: 3.72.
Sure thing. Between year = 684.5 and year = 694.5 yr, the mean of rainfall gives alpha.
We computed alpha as 91.7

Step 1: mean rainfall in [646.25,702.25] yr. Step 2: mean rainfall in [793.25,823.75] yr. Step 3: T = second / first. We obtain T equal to 0.9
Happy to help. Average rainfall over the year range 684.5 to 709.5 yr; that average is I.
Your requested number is 97.4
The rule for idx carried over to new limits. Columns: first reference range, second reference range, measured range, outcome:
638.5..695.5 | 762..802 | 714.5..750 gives 1.83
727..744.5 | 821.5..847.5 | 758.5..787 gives -0.71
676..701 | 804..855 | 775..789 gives 0.47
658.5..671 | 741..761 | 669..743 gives 0.27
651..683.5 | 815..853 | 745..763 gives -0.15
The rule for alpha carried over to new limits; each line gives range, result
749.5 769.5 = 89.6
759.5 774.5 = 85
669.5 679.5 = 94.9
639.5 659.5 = 88.6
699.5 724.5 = 93.8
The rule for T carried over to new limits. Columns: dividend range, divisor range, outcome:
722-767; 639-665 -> 0.96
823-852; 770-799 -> 1.03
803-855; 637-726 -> 0.92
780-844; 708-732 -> 0.96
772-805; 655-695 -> 0.94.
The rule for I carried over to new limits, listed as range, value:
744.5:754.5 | 87.5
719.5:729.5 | 92.1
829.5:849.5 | 96.6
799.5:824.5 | 78.6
